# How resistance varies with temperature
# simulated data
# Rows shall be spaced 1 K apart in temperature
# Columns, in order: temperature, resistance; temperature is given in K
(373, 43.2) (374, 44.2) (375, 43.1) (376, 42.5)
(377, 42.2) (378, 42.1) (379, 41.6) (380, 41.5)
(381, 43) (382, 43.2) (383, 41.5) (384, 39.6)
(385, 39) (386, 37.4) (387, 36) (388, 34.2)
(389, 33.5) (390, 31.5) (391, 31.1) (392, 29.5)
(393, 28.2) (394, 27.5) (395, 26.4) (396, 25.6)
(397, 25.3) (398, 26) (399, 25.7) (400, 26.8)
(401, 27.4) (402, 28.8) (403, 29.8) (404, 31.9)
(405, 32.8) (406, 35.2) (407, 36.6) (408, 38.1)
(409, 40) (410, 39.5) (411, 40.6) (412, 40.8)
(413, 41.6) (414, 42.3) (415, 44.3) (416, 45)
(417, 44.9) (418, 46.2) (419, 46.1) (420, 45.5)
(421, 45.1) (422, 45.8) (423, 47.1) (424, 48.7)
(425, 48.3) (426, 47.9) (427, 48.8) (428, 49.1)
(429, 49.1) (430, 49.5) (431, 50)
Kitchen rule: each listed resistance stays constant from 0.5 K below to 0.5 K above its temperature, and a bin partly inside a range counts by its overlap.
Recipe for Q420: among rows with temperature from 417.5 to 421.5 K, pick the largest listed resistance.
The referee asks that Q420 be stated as 46.2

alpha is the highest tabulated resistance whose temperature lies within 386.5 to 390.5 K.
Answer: 36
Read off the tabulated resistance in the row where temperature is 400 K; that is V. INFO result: 26.8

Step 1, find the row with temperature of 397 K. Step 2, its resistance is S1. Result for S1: 25.3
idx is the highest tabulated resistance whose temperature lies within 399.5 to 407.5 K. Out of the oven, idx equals 36.6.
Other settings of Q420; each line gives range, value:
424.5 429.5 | 49.1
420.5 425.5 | 48.7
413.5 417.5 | 45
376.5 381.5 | 43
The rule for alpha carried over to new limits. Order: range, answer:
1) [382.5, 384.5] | 41.5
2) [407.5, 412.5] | 40.8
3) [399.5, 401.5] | 27.4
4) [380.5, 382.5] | 43.2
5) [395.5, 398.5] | 26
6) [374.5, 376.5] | 43.1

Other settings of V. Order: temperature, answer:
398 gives 26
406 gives 35.2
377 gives 42.2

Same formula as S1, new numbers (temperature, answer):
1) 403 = 29.8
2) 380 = 41.5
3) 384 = 39.6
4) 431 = 50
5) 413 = 41.6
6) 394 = 27.5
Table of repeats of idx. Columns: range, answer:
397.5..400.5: 26.8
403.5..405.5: 32.8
